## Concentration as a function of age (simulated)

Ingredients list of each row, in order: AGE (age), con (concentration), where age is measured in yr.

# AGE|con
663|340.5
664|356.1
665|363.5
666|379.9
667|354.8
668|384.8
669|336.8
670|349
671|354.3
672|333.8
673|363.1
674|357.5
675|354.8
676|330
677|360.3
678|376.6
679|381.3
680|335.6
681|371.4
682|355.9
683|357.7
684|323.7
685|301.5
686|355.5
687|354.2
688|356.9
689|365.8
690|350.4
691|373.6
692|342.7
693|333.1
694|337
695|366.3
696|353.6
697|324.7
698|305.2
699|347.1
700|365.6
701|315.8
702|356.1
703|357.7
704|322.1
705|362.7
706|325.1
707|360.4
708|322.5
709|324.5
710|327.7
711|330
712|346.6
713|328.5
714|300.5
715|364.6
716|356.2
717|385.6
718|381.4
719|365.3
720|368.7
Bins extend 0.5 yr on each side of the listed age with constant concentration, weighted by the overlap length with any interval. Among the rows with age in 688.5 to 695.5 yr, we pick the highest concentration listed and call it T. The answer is 373.6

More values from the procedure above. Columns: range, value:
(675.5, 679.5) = 381.3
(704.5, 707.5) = 362.7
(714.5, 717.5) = 385.6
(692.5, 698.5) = 366.3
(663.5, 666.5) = 379.9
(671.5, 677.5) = 363.1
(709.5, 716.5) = 364.6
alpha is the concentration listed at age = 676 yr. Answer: 330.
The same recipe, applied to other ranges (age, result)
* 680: 335.6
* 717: 385.6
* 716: 356.2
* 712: 346.6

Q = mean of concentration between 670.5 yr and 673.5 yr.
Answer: 350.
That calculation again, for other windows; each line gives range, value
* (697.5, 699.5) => 326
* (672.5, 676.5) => 351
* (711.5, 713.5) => 338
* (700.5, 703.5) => 343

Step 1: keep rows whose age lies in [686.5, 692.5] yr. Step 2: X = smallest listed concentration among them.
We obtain 342.7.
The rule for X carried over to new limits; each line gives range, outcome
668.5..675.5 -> 333.8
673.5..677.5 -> 330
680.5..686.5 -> 301.5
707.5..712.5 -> 322.5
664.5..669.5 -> 336.8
